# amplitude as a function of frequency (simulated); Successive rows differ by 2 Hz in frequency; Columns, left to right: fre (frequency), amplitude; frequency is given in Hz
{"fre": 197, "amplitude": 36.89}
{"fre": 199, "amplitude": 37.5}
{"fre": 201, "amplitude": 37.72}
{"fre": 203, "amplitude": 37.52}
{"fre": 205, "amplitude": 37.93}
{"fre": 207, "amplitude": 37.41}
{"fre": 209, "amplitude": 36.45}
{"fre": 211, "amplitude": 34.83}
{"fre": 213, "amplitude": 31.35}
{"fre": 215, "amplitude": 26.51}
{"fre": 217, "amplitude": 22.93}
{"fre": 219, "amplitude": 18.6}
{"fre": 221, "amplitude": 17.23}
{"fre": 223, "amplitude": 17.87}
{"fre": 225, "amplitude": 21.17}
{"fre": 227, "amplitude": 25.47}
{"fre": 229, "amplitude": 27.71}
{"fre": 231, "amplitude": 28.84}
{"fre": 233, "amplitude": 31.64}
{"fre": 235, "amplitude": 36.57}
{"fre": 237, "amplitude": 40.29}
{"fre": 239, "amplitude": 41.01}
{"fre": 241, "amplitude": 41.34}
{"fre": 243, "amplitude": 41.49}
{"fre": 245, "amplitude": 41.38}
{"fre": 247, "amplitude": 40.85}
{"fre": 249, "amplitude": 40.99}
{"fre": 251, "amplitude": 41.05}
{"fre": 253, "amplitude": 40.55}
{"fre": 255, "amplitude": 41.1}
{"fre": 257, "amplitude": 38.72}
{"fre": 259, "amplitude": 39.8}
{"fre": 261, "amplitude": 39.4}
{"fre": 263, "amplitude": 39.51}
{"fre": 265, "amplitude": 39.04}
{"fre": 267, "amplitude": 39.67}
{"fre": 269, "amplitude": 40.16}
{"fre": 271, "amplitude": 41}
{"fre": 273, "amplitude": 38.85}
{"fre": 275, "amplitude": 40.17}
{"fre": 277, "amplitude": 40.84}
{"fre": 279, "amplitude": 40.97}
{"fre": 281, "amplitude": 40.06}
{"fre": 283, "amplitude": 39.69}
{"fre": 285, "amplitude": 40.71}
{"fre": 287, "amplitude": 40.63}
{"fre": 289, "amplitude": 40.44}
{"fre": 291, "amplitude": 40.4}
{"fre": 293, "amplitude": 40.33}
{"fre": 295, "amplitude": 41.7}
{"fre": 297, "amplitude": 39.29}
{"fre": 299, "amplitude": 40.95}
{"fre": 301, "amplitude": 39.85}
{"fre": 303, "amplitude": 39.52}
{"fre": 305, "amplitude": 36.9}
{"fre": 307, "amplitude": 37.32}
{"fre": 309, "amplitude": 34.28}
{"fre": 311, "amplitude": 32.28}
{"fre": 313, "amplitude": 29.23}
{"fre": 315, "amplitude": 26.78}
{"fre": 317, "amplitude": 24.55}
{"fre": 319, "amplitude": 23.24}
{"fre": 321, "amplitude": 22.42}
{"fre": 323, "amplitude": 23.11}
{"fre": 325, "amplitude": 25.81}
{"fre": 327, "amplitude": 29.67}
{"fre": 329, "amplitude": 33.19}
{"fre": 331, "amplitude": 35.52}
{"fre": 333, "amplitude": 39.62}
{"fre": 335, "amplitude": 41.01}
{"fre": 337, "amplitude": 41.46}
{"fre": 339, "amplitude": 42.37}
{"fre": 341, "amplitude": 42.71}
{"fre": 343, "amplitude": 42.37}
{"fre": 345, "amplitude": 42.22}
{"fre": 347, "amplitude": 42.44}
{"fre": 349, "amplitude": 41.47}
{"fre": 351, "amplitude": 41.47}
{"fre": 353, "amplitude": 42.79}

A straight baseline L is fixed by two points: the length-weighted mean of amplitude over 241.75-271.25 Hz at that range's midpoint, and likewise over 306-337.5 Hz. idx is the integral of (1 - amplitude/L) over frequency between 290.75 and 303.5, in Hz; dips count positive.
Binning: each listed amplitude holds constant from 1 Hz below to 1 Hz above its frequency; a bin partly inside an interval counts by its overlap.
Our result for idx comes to -2.13 Hz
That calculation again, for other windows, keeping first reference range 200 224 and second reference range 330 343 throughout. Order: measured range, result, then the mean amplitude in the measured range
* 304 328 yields 6.1 Hz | 28.8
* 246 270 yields -4.5 Hz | 40.1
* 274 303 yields -3.2 Hz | 40.4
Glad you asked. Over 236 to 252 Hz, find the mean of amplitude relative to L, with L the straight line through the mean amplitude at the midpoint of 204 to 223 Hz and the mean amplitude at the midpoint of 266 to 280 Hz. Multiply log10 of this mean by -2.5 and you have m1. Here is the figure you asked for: -0.19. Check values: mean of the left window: 28.7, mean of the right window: 40.2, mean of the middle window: 41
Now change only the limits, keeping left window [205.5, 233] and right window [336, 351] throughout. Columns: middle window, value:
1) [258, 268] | -0.22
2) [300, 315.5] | 0.09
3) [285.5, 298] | -0.13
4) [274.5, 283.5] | -0.18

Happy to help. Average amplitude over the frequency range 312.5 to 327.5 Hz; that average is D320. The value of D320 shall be 25.3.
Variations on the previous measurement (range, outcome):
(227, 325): 37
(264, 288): 40.1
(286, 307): 39.9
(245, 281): 40.2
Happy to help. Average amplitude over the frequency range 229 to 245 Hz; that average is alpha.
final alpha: 37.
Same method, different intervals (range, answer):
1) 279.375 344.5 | 36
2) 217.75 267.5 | 34.7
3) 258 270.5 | 39.7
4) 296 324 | 32.1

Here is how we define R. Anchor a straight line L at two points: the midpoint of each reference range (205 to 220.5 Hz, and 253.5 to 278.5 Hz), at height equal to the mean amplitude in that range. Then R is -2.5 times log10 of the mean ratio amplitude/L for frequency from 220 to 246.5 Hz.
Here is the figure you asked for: 0.07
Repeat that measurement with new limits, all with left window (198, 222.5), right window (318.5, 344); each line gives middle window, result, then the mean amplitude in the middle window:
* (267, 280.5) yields -0.23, 40.3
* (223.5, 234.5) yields 0.17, 27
